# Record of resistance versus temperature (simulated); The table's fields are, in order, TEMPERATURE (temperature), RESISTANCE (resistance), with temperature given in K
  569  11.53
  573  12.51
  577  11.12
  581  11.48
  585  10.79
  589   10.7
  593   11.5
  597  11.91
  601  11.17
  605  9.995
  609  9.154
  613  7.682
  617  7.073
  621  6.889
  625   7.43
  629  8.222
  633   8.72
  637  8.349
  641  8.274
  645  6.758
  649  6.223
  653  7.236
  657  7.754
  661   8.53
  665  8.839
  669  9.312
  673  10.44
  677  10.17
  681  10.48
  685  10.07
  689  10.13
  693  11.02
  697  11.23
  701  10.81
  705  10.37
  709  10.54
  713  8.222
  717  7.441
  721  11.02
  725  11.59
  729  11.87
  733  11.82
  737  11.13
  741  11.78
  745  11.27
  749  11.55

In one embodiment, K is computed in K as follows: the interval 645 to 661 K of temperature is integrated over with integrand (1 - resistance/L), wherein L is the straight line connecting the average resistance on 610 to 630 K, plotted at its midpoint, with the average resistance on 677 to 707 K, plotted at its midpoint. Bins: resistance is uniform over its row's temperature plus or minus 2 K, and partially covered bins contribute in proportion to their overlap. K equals 3.1 K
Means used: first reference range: 7.51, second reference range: 10.6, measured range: 7.21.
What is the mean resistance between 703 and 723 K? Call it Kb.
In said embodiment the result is 9.52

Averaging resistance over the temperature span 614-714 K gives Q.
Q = 8.92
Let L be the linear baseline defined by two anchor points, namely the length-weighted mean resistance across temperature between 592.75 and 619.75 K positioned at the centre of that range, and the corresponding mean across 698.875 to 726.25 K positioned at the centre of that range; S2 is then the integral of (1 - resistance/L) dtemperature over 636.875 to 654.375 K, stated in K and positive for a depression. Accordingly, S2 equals 4.4 K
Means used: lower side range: 9.59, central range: 7.27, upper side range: 9.96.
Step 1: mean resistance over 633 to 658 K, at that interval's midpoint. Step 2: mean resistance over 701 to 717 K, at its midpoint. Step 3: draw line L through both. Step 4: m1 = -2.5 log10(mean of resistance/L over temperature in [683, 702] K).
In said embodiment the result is -0.18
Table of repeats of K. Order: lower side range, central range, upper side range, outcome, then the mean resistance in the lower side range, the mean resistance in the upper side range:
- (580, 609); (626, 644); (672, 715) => 4.1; 10.9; 10.3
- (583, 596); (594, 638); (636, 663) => 3.2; 11.1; 7.56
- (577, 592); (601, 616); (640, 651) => 0.6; 11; 6.98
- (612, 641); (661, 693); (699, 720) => -3.7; 7.8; 9.55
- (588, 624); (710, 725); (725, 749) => 2.5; 9.47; 11.6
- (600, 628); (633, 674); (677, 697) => 6.0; 8.38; 10.5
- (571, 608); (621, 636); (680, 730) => 4.0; 11.2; 10.3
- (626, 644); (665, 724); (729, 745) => 0.5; 8.25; 11.6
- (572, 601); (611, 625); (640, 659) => 3.1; 11.4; 7.2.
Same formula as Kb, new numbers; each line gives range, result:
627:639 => 8.43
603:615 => 8.94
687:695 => 10.6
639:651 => 7.08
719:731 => 11.5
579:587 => 11.1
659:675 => 9.28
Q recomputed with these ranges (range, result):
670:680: 10.2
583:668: 8.73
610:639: 7.81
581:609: 10.9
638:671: 7.88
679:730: 10.3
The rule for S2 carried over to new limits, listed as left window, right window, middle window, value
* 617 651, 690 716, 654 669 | 0.4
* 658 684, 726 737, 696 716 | 1.4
